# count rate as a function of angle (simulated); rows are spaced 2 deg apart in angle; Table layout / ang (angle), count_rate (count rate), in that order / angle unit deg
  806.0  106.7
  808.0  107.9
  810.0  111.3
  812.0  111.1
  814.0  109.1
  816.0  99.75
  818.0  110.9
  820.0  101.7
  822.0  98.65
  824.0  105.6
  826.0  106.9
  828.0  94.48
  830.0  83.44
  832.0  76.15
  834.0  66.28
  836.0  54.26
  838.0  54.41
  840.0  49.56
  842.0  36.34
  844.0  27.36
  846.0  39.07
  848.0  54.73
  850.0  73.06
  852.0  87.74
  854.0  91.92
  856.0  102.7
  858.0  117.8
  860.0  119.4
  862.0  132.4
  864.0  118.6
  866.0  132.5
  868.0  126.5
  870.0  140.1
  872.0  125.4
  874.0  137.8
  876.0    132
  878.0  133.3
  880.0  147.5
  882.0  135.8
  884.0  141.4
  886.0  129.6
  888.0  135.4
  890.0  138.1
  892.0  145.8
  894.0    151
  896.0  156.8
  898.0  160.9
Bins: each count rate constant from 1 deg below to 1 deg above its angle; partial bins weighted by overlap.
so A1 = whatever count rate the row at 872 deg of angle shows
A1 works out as 125.4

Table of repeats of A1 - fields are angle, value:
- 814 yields 109.1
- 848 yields 54.73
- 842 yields 36.34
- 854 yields 91.92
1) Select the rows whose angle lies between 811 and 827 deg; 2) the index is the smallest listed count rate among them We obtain 98.65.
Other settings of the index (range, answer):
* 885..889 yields 129.6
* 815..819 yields 99.75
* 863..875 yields 118.6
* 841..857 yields 27.36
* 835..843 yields 36.34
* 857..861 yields 117.8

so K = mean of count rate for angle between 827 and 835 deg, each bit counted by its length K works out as 80.1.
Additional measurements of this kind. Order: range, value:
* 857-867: 124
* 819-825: 102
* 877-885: 140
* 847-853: 71.8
